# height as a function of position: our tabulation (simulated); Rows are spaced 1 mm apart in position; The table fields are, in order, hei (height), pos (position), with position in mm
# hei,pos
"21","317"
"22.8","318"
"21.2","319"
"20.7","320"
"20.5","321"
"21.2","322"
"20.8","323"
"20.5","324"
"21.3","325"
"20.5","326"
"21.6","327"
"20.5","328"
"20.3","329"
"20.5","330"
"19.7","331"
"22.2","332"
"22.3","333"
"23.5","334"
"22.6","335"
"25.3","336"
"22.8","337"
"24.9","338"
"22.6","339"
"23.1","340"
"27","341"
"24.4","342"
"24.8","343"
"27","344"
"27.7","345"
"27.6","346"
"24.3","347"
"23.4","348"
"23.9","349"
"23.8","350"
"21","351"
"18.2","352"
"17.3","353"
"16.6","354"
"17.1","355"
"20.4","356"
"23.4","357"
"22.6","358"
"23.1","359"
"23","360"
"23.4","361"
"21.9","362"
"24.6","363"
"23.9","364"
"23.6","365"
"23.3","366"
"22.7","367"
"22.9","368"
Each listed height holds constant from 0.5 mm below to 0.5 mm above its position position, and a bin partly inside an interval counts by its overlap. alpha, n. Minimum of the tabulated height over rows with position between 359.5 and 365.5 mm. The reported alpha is 21.9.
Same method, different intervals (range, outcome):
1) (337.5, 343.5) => 22.6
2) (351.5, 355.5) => 16.6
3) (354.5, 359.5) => 17.1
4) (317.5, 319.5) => 21.2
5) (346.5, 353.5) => 17.3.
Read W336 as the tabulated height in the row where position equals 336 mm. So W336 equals 25.3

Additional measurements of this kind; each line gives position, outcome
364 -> 23.9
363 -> 24.6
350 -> 23.8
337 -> 22.8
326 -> 20.5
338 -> 24.9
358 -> 22.6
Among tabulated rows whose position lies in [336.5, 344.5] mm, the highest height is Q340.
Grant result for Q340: 27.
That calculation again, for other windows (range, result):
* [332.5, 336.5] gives 25.3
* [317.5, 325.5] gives 22.8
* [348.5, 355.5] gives 23.9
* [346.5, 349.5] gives 24.3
